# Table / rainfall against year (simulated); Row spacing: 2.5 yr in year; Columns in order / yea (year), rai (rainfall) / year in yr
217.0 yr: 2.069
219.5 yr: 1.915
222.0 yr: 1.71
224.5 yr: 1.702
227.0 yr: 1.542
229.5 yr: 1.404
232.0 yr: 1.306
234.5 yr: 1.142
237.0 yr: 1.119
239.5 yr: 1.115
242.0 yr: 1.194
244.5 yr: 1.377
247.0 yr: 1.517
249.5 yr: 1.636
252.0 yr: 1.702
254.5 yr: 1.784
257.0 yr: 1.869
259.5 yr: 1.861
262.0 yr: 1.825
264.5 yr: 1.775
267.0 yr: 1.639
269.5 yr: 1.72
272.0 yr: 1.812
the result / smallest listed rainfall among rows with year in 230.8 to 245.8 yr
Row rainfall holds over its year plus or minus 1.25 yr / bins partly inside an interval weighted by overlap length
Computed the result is 1.115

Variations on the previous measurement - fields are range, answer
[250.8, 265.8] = 1.702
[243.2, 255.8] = 1.377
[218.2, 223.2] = 1.71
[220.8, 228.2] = 1.542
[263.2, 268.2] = 1.639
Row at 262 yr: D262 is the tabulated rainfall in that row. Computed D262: 1.825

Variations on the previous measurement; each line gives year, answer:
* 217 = 2.069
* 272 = 1.812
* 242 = 1.194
